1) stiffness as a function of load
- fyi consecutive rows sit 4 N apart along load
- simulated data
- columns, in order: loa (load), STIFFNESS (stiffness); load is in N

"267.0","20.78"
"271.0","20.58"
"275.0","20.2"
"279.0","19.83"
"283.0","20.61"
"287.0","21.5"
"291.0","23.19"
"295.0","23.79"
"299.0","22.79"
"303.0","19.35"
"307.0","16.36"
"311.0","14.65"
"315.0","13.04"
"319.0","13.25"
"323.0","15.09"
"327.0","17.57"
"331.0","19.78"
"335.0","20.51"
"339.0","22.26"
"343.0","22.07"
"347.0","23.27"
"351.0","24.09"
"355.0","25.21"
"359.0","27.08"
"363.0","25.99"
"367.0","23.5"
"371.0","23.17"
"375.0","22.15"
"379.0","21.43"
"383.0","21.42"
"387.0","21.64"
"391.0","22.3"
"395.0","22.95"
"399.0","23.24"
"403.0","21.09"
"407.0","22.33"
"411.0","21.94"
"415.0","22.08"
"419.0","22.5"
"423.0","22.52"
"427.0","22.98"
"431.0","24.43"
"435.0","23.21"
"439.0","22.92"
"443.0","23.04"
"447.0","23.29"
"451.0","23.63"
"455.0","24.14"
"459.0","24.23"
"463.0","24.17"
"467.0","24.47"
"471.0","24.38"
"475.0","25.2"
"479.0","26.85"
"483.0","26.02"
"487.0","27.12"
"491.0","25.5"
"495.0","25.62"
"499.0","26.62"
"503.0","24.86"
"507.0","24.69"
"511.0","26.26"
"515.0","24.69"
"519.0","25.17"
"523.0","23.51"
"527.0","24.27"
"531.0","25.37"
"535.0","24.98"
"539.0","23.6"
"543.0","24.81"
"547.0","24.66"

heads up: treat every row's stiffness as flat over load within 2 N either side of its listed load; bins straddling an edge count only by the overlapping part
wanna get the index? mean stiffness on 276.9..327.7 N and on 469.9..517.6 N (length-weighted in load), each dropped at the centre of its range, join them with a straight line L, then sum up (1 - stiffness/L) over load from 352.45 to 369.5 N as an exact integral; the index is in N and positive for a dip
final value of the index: -3.8 N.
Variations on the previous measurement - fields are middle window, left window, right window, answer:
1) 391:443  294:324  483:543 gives -3.14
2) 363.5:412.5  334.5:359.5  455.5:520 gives 3.31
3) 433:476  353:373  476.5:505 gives 3.20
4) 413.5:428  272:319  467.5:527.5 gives 0.37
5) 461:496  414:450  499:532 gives -1.99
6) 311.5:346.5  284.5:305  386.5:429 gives 6.53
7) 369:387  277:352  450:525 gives -0.32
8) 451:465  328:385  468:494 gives 0.64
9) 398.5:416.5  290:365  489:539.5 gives 0.30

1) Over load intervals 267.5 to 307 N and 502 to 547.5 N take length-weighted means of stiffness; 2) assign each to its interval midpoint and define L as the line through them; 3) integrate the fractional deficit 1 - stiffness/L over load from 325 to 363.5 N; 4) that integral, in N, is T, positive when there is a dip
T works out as -1.2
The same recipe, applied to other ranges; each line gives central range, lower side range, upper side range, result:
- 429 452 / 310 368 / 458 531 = 0.18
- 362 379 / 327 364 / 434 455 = -0.18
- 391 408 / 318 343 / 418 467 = -0.63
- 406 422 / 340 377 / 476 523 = 1.58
